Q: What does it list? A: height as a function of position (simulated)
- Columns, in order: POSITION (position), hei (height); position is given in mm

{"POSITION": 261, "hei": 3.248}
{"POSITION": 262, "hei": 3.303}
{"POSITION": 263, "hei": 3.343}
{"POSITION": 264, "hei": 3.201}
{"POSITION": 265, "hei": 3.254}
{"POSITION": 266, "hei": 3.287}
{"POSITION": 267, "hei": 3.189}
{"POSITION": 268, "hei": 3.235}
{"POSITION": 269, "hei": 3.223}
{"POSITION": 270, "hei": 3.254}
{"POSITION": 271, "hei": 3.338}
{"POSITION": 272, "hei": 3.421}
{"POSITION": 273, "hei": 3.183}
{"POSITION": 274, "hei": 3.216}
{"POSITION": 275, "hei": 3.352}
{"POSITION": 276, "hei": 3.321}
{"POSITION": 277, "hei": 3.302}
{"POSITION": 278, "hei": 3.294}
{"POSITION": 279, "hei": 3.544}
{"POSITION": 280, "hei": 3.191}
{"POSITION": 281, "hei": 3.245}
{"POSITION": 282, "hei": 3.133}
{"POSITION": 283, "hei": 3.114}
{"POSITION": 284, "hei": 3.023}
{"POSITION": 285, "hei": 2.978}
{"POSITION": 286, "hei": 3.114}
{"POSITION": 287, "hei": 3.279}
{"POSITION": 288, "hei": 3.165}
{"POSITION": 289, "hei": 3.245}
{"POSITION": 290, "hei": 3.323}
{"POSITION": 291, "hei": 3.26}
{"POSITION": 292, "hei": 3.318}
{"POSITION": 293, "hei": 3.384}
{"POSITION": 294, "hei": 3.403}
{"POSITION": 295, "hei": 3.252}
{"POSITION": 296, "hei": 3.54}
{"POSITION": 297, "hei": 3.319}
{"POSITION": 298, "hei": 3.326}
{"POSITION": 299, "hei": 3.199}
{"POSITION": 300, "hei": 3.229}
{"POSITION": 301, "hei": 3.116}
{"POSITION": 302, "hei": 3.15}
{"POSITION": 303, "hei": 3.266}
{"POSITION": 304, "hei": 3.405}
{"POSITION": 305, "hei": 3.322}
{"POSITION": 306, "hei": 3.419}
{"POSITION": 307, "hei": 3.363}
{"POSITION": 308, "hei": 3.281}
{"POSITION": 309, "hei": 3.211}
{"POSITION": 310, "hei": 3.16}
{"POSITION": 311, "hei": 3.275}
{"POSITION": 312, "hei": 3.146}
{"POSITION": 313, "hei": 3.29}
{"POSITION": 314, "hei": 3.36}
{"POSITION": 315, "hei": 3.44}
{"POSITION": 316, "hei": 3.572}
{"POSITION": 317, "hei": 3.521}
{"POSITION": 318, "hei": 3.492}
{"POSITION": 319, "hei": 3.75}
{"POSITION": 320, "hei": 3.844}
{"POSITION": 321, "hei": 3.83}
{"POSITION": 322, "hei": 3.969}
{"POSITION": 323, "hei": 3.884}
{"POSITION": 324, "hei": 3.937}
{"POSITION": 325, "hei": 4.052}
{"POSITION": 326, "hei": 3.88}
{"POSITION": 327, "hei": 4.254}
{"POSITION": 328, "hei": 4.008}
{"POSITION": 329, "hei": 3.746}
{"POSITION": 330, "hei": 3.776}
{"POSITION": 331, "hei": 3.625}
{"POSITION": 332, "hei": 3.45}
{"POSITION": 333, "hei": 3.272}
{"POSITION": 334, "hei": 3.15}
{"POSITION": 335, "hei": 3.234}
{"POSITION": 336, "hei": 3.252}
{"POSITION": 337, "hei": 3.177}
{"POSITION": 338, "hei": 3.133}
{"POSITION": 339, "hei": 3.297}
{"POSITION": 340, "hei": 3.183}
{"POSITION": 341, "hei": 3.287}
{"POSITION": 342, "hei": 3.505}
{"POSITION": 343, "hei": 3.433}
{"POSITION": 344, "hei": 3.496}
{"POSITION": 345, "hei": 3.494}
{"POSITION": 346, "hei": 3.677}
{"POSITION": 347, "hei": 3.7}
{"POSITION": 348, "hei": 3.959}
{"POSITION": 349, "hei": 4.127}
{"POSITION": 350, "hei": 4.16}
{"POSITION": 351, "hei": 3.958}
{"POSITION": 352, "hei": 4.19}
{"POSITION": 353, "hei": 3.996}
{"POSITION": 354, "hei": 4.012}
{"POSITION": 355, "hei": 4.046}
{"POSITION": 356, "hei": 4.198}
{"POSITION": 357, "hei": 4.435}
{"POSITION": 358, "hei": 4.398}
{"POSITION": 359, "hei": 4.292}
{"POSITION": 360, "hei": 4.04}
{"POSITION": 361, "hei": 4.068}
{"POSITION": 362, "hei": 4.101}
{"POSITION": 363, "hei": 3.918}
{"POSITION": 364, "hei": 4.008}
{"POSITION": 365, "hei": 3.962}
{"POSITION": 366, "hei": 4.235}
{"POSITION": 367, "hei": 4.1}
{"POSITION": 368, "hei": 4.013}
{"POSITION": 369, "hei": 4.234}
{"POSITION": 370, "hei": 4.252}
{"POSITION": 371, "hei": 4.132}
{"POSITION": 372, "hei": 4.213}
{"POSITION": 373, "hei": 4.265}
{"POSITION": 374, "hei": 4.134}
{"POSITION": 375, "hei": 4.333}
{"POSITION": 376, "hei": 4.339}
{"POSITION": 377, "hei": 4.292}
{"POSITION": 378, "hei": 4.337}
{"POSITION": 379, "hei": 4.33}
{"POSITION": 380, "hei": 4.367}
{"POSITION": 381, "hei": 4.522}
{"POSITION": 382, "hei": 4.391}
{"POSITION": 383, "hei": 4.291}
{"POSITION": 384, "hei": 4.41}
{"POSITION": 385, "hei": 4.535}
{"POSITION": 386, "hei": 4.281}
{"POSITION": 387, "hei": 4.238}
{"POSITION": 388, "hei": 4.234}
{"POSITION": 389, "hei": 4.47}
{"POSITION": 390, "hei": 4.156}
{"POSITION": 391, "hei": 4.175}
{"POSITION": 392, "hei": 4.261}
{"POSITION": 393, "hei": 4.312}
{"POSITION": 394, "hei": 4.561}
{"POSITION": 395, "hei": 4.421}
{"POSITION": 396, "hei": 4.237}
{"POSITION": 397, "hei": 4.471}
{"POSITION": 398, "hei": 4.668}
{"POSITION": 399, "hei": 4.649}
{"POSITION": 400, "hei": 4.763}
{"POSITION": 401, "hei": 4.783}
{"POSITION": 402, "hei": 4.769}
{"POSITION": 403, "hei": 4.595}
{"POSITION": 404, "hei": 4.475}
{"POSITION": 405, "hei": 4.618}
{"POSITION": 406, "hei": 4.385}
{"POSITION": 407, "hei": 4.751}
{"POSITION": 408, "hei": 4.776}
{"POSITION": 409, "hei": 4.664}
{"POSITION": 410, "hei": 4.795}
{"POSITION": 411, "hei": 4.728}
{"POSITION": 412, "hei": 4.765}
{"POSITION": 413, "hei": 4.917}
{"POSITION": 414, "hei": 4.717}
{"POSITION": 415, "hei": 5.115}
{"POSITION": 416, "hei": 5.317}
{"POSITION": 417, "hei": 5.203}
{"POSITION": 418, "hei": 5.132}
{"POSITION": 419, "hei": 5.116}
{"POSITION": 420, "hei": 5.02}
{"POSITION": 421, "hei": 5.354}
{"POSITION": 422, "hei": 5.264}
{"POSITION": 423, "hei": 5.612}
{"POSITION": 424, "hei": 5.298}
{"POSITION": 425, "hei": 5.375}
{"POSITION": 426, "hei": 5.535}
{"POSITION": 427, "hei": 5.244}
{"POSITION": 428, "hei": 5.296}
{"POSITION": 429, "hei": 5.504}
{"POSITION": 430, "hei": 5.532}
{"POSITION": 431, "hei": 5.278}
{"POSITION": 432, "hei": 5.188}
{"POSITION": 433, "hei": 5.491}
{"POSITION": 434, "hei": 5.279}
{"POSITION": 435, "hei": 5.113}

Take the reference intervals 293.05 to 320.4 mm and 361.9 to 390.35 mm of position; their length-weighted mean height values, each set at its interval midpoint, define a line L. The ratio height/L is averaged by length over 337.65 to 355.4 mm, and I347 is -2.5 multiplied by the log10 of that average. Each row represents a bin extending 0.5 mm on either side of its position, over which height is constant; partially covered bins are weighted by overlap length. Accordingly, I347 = 0.05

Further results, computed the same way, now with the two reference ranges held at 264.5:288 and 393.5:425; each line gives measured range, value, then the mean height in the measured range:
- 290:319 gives 0.08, 3.33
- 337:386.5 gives 0.06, 4.03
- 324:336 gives 0.06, 3.67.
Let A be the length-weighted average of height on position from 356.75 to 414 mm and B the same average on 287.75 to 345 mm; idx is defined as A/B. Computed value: 1.27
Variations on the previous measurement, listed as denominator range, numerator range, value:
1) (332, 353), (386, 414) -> 1.28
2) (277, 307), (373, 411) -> 1.37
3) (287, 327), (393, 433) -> 1.44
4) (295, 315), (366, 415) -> 1.35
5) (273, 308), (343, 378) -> 1.25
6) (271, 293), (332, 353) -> 1.09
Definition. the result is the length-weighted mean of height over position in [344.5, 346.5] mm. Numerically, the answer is 3.59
